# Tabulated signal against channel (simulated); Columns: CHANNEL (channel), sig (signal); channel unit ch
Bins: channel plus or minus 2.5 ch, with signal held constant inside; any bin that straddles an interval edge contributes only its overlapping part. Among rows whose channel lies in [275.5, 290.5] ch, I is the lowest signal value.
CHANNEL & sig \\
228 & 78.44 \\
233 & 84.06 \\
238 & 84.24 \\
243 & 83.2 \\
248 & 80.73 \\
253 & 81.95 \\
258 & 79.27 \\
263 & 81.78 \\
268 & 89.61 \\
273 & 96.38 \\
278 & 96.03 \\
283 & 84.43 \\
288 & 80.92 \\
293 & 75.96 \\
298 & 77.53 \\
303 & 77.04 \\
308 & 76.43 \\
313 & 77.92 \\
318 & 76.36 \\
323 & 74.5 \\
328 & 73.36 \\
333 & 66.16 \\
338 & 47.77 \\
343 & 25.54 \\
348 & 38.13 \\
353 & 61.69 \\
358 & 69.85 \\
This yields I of 80.92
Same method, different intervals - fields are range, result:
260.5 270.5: 81.78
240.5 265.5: 79.27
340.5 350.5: 25.54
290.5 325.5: 74.5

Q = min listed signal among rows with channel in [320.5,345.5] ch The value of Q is 25.54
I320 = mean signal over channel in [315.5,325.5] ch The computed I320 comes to 75.4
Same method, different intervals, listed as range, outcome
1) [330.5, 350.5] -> 44.4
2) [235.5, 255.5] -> 82.5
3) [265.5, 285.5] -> 91.6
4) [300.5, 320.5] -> 76.9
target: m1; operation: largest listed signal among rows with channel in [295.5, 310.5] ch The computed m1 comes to 77.53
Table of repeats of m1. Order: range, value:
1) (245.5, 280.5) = 96.38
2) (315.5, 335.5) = 76.36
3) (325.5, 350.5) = 73.36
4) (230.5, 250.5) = 84.24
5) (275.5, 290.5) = 96.03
